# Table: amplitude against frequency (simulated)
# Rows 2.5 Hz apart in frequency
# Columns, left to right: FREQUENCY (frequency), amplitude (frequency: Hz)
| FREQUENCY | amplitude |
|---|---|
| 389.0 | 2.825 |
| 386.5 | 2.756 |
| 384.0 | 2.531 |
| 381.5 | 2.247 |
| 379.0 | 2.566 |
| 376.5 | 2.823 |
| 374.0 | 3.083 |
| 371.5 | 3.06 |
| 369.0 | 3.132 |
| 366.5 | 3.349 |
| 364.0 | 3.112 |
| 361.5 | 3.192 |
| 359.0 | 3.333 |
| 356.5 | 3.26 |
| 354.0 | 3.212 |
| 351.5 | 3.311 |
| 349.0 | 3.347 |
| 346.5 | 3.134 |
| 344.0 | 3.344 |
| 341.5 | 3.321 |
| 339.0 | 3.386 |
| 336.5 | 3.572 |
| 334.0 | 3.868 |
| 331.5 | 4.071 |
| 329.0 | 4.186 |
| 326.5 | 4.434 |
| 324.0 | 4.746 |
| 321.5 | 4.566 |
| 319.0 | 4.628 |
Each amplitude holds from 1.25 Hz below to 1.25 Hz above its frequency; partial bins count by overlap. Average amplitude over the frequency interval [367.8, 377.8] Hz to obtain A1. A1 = 3.02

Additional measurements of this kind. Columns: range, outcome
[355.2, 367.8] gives 3.25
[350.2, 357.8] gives 3.26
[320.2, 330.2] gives 4.49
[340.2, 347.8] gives 3.27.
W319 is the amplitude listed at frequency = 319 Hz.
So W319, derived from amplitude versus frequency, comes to 4.628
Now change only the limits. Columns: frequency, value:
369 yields 3.132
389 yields 2.825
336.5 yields 3.572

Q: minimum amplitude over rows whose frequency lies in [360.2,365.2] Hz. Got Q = 3.112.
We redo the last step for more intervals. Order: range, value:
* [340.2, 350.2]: 3.134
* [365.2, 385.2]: 2.247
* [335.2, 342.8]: 3.321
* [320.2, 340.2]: 3.386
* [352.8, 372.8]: 3.06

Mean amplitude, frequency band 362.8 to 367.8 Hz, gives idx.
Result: 3.23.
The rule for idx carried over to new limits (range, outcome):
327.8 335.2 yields 4.04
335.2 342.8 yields 3.43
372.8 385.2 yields 2.65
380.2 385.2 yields 2.39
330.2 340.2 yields 3.73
